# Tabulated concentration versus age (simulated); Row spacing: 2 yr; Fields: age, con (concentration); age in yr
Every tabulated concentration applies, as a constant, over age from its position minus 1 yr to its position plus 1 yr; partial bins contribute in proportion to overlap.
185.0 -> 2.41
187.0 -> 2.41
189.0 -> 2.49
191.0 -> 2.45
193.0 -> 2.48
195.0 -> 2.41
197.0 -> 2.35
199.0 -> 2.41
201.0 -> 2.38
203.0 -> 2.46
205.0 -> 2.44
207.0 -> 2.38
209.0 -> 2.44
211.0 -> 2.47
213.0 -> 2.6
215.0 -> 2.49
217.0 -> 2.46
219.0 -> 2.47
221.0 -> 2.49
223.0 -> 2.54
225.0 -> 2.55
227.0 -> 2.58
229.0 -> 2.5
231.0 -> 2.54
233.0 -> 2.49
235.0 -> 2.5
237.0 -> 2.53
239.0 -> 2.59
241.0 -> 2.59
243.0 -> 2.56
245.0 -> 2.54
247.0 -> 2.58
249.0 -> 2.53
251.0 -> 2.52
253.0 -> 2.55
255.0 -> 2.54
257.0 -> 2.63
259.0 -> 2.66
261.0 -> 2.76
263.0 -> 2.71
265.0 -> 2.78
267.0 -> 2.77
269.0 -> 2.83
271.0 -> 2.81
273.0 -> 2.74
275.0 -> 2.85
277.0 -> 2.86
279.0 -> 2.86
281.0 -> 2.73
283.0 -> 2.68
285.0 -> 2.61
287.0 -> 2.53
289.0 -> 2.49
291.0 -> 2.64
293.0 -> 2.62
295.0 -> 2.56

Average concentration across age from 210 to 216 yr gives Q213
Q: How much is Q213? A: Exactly 2.52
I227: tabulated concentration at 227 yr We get 2.58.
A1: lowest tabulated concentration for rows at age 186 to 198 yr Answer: 2.35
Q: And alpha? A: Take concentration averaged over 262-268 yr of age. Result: 2.75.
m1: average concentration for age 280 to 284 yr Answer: 2.71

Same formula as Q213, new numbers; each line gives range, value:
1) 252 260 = 2.59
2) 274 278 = 2.85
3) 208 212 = 2.46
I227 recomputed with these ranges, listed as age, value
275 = 2.85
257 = 2.63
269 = 2.83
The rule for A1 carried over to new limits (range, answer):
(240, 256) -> 2.52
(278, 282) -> 2.73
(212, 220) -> 2.46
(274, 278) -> 2.85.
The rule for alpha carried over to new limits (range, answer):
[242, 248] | 2.56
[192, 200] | 2.41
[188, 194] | 2.47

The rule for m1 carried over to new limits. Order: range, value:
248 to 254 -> 2.53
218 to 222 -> 2.48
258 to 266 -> 2.73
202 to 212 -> 2.44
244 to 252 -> 2.54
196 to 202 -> 2.38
